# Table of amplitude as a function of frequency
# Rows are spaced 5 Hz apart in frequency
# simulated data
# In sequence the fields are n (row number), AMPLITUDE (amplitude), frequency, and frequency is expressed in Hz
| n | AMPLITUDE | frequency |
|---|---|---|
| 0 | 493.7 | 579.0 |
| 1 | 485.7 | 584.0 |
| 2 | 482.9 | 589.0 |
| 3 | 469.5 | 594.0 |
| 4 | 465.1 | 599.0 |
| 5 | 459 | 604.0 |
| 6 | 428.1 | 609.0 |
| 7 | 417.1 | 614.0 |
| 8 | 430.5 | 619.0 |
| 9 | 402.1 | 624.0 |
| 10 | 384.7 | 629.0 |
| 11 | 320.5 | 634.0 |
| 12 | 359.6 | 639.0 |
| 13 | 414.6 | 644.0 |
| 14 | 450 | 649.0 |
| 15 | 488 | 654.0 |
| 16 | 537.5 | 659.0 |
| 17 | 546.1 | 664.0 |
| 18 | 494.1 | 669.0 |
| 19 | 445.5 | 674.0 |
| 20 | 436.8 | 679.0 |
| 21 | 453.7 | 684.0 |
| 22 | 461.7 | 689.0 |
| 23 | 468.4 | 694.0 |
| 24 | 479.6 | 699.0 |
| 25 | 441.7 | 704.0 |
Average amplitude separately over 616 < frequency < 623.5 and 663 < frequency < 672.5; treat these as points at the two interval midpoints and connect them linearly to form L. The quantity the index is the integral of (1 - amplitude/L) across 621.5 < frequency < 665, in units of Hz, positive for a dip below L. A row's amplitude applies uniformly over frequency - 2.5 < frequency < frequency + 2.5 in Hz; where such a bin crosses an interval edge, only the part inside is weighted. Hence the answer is 3.4 Hz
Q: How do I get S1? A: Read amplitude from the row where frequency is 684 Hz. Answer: 453.7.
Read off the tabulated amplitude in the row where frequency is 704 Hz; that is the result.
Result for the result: 441.7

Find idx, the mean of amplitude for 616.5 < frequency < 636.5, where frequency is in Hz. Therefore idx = 384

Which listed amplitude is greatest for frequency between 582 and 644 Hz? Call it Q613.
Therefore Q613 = 485.7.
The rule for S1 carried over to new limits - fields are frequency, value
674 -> 445.5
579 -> 493.7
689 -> 461.7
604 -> 459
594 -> 469.5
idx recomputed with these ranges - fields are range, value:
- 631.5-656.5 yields 407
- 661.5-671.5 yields 520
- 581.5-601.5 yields 476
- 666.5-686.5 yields 458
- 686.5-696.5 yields 465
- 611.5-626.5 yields 417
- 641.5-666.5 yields 487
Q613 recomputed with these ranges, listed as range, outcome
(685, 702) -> 479.6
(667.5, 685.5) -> 494.1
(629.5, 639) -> 359.6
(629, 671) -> 546.1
